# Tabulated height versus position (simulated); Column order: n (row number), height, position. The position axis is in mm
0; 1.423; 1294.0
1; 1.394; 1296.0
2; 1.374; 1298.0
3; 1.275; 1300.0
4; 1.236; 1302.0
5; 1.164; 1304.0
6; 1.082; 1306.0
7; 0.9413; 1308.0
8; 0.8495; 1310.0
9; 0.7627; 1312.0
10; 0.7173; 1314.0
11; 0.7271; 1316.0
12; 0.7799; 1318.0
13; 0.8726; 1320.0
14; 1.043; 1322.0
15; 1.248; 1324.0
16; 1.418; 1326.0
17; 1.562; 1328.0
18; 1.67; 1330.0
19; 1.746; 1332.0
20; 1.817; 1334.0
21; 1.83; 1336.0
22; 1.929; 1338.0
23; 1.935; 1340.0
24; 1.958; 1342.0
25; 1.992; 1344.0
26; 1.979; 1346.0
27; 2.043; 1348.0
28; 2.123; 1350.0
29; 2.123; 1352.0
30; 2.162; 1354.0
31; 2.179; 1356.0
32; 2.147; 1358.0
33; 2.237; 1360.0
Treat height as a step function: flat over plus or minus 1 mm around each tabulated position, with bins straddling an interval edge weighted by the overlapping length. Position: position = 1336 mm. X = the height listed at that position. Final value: 1.83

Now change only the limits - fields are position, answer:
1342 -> 1.958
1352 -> 2.123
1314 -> 0.7173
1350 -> 2.123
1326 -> 1.418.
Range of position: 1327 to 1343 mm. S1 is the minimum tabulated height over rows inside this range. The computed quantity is 1.562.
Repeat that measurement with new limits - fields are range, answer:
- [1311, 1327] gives 0.7173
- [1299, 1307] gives 1.082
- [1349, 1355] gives 2.123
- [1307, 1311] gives 0.8495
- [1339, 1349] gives 1.935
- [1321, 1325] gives 1.043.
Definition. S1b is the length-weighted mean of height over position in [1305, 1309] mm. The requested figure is 1.01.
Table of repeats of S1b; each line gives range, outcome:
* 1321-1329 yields 1.32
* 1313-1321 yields 0.774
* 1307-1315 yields 0.818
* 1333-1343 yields 1.89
